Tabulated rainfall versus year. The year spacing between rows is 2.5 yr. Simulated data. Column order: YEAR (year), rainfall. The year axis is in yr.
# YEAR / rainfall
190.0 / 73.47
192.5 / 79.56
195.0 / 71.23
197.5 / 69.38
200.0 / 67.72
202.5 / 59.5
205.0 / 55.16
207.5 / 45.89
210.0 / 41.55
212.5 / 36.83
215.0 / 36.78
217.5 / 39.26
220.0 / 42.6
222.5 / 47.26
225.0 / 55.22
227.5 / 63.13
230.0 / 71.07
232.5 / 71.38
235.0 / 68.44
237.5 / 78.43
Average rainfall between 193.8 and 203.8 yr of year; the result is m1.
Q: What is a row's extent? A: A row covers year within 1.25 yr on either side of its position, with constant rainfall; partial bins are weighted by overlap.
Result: 66.9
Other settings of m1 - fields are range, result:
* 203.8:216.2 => 43.2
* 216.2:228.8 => 49.5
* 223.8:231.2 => 63.1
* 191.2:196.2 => 75.4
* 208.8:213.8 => 39.1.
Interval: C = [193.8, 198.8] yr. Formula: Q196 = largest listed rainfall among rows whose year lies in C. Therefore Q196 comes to 71.23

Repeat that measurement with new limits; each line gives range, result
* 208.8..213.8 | 41.55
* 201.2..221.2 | 59.5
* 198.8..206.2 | 67.72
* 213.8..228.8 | 63.13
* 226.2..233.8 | 71.38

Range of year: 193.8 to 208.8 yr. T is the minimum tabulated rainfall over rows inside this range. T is 45.89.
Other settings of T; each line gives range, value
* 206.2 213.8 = 36.83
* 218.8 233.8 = 42.6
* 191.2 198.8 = 69.38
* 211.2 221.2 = 36.78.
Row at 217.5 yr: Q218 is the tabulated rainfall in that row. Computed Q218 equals 39.26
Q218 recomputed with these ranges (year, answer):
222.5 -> 47.26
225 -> 55.22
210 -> 41.55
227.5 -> 63.13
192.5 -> 79.56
